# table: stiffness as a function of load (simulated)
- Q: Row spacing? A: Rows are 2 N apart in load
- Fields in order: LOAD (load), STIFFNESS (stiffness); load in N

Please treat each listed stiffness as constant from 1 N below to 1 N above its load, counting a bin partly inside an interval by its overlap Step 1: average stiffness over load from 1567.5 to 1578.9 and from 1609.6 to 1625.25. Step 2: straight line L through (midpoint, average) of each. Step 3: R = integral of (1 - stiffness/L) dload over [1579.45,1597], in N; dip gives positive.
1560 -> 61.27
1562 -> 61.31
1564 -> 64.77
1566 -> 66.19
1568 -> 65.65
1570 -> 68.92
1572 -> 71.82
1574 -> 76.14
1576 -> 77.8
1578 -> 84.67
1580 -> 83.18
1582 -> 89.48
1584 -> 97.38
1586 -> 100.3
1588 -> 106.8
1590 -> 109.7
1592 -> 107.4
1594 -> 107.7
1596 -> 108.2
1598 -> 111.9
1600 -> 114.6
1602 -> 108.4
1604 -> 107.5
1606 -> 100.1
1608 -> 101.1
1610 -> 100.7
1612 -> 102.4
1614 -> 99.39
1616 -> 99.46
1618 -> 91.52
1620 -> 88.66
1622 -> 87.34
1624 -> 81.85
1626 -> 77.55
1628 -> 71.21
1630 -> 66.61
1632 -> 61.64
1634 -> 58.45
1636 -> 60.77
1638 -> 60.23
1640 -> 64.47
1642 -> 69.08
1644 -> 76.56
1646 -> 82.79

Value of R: -4.5 N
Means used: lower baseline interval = 74.4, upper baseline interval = 93.4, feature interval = 102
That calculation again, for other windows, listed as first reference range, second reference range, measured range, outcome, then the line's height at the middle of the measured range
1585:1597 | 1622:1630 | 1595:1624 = -3.2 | 90.9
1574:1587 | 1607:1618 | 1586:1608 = -3.2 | 94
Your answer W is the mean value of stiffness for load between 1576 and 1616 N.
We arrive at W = 101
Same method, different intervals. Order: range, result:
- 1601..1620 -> 101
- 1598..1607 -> 108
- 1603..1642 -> 82.8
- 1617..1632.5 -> 78.8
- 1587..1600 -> 109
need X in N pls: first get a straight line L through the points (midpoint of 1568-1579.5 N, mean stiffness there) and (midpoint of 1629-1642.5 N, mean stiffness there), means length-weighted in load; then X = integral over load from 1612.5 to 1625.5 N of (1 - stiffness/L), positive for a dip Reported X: -4.9 N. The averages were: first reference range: 75.3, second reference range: 62.8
